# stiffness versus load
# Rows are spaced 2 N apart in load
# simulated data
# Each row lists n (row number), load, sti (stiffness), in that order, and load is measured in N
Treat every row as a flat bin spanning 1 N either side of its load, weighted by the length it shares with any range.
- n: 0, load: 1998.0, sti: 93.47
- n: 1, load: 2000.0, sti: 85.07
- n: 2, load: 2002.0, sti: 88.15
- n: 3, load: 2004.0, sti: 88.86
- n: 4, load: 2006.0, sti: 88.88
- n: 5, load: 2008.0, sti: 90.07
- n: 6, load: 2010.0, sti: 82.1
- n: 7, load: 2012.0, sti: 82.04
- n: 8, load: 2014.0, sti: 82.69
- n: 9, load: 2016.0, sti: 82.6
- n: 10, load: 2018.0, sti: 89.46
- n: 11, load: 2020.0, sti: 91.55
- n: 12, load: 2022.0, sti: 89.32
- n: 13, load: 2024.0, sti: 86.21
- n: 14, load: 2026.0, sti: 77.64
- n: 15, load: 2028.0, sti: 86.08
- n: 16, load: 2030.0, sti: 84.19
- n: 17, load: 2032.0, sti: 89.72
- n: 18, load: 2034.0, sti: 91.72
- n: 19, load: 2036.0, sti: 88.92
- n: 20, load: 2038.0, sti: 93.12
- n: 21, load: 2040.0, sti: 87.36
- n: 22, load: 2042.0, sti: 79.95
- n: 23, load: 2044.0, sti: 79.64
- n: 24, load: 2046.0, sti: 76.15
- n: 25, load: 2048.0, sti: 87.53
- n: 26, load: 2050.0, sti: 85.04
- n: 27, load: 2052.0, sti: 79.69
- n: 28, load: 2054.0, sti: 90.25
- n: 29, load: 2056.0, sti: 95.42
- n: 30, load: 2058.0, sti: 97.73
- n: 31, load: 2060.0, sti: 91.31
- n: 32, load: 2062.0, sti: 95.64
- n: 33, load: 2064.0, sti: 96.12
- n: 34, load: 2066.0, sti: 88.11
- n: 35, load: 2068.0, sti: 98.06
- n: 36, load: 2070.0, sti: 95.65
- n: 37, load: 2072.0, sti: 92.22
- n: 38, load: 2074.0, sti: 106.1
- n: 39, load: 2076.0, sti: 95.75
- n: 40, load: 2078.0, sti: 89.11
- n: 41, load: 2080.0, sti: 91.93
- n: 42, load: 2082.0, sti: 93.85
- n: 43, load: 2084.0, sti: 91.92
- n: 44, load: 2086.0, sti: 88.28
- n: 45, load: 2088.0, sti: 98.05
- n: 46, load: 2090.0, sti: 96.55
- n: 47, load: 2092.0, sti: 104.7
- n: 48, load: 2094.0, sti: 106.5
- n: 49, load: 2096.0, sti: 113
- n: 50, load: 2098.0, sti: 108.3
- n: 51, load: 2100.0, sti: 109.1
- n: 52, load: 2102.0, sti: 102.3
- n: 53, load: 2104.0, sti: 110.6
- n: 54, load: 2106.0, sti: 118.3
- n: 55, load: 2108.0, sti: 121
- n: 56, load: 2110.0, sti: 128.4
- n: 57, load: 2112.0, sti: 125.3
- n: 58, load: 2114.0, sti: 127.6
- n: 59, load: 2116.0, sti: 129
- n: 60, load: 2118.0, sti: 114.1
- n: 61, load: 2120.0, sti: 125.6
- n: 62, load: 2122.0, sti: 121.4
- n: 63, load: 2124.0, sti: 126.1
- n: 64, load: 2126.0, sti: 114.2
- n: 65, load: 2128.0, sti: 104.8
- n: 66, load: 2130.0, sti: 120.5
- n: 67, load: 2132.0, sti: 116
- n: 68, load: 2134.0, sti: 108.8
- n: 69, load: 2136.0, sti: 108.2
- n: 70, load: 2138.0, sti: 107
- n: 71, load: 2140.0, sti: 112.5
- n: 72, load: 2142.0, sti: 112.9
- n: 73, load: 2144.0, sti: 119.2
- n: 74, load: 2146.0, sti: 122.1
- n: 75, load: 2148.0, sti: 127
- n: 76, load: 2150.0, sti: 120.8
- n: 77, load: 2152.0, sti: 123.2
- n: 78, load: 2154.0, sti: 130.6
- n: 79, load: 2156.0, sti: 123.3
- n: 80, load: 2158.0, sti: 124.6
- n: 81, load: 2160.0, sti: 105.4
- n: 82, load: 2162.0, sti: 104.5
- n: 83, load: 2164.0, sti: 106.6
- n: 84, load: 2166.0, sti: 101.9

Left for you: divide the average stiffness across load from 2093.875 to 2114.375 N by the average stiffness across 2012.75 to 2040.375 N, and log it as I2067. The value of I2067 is 1.3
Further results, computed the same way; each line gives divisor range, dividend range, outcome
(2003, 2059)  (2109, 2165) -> 1.37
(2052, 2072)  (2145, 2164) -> 1.28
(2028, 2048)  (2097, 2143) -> 1.35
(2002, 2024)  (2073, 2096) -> 1.12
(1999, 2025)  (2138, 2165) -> 1.36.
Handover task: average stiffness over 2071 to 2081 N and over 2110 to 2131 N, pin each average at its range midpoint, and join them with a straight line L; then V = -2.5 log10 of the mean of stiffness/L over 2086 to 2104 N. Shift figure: 0.02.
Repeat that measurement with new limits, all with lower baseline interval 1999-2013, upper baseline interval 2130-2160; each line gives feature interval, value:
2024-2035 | 0.07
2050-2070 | 0.07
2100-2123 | -0.09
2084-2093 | 0.10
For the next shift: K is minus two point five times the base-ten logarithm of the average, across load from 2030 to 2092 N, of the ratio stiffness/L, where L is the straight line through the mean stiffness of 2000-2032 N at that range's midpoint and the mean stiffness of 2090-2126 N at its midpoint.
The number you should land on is 0.11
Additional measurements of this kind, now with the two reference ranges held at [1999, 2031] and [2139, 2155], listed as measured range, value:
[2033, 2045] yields 0.066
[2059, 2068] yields 0.062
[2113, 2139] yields -0.017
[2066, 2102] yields 0.062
